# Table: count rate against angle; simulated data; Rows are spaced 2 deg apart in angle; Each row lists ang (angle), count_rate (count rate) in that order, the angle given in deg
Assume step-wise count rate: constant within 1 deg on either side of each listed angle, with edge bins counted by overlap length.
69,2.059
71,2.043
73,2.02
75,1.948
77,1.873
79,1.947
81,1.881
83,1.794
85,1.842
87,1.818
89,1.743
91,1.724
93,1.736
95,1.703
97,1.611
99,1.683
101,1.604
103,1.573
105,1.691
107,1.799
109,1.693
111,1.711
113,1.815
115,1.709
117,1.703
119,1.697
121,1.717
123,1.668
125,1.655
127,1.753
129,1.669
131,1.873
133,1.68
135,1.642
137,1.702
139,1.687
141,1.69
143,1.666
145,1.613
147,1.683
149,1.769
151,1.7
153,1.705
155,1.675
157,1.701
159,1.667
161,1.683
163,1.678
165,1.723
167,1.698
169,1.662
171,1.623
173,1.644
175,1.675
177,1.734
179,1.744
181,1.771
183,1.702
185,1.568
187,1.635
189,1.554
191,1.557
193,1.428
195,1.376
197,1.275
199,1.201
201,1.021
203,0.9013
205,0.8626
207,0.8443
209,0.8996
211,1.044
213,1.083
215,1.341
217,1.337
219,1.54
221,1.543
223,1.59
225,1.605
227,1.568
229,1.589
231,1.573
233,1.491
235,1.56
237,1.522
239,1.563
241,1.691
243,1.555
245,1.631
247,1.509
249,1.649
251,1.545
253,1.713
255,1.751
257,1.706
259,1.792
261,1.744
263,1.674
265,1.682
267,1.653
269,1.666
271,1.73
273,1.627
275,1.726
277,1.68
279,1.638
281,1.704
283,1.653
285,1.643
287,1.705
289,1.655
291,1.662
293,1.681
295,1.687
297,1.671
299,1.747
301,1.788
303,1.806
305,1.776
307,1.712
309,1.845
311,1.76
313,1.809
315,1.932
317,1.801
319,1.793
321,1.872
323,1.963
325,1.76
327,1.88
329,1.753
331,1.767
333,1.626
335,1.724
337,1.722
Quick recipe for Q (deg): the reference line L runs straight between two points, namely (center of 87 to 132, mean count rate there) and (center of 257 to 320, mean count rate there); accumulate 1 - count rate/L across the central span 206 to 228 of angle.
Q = 5.2 deg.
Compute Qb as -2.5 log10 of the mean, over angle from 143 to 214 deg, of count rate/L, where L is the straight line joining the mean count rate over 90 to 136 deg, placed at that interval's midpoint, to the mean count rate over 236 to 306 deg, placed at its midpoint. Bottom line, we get 0.14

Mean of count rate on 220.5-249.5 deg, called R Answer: 1.58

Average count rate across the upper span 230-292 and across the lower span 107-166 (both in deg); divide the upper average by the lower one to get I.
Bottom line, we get 0.97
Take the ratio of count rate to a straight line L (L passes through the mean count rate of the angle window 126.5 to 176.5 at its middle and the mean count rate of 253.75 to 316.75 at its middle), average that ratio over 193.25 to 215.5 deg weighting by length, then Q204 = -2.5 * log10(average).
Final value 0.49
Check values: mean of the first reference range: 1.69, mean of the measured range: 1.08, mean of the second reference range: 1.72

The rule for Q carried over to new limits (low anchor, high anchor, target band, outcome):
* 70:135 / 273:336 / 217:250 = 3.5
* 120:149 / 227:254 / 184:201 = 2.2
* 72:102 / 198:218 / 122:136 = -1.5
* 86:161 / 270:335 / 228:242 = 1.3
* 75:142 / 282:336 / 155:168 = 0.4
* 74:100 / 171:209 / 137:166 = -2.6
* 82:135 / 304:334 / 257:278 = 1.0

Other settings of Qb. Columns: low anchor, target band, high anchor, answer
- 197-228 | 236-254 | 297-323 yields -0.13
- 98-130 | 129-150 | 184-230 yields -0.07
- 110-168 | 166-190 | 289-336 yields 0.03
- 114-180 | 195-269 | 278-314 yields 0.18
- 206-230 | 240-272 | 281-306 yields -0.10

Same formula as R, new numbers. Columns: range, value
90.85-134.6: 1.7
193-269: 1.45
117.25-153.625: 1.7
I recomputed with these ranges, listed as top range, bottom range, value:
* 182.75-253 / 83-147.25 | 0.83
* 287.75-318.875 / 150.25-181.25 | 1.04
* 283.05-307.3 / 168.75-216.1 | 1.24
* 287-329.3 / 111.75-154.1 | 1.04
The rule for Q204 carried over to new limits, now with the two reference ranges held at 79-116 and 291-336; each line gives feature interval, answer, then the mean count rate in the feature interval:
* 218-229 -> 0.12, 1.57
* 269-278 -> 0.05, 1.69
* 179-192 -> 0.07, 1.64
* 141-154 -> 0.04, 1.69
